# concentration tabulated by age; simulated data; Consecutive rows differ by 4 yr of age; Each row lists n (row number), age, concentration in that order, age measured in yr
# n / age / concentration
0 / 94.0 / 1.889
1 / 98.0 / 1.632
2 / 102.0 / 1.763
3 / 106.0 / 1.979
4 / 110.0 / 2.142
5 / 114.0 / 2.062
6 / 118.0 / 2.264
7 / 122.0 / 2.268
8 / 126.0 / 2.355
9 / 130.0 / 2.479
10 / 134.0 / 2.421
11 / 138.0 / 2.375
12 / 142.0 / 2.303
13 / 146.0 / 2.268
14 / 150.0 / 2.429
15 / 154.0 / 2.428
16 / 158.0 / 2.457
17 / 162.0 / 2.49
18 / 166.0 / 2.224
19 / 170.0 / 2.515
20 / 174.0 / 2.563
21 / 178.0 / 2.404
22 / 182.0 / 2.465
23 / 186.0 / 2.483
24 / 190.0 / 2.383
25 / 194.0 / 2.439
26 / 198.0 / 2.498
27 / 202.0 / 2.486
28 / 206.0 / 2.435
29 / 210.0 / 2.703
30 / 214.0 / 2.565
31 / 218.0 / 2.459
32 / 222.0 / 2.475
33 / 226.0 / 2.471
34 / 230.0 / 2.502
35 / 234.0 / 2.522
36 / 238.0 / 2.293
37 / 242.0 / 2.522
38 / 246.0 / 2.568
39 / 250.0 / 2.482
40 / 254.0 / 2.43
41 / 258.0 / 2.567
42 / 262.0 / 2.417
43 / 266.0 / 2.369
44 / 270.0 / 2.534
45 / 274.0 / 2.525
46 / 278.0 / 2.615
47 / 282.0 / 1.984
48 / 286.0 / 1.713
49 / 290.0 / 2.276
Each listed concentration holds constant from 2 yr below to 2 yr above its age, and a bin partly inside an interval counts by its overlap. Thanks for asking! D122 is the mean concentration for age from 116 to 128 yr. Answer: 2.3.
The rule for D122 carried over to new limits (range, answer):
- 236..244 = 2.41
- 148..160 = 2.44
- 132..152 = 2.36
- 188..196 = 2.41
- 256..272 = 2.47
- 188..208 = 2.45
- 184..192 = 2.43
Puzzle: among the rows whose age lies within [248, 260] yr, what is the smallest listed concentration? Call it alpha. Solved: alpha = 2.43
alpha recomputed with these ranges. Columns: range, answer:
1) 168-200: 2.383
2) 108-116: 2.062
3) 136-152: 2.268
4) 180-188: 2.465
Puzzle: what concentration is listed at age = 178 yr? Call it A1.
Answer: 2.404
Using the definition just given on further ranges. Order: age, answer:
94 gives 1.889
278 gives 2.615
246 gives 2.568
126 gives 2.355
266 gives 2.369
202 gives 2.486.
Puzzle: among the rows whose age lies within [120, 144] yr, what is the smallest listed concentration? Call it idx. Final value 2.268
